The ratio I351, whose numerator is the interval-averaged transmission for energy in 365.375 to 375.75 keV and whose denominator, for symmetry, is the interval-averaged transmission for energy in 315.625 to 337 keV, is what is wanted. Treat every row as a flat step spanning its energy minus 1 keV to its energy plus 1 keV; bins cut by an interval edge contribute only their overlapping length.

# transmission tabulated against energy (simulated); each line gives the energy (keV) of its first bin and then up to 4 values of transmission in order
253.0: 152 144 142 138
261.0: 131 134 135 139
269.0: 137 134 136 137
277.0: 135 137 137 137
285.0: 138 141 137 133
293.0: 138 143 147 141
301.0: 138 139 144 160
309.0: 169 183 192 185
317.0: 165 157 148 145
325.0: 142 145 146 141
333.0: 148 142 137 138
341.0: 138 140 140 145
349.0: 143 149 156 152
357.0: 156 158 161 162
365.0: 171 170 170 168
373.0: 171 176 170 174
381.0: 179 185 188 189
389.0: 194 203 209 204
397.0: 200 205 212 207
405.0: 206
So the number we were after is 1.15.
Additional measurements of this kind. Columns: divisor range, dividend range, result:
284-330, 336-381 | 1.04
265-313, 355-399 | 1.25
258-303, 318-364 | 1.07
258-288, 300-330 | 1.15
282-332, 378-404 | 1.31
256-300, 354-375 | 1.20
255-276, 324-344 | 1.04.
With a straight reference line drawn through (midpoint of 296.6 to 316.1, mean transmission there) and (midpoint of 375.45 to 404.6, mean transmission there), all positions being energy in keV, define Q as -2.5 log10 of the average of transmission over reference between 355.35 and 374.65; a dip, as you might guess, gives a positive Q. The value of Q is 0.12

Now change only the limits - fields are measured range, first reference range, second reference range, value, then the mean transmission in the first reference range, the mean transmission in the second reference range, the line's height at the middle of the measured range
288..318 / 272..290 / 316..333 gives -0.08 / 137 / 149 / 143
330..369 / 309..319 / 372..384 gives 0.17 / 178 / 176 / 177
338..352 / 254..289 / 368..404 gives 0.20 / 137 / 189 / 171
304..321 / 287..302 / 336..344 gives -0.21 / 140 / 138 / 139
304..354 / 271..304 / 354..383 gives 0.01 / 138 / 168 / 153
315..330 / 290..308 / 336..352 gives -0.08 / 143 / 141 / 142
